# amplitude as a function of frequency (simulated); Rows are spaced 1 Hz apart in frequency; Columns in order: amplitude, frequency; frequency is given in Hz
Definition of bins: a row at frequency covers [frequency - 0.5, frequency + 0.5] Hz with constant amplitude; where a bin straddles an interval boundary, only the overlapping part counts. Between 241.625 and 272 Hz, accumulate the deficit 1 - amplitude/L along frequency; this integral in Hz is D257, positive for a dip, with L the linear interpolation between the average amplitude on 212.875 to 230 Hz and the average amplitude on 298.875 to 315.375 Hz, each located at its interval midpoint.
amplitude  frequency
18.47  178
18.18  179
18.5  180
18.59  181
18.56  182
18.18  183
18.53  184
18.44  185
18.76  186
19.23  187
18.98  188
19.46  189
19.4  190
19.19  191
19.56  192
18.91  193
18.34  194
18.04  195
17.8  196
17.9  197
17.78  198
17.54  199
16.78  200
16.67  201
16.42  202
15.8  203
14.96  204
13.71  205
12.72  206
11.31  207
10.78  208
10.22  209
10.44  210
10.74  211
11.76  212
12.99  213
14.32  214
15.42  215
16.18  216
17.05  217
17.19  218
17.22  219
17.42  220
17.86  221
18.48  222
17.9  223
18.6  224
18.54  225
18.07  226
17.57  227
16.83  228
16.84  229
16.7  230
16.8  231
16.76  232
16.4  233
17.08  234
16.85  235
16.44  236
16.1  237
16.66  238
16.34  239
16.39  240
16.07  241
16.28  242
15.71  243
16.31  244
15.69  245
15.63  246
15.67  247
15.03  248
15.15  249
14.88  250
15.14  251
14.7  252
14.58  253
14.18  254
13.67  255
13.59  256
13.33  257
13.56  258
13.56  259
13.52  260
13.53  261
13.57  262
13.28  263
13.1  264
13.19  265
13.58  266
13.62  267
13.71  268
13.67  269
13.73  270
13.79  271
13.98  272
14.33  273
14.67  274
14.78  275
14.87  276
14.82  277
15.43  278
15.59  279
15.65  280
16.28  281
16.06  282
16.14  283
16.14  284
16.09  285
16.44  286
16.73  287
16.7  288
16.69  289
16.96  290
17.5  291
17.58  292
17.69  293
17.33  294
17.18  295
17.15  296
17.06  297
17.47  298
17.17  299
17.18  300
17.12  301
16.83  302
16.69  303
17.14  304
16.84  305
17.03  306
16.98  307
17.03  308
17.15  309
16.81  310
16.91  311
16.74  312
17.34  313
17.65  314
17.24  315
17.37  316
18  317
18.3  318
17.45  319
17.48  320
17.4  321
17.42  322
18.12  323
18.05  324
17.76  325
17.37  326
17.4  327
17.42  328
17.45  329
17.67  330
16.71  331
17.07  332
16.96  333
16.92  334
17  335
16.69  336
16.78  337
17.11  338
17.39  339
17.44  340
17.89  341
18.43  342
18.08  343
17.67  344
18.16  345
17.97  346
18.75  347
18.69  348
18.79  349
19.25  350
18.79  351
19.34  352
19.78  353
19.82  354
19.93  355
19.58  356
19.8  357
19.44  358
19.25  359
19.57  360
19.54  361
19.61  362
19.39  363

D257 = 4.92 Hz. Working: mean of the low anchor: 17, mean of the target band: 14.3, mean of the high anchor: 17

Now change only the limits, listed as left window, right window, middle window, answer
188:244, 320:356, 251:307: 5.74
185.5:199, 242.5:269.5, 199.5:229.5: 2.98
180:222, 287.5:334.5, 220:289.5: 5.41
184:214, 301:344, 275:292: 0.79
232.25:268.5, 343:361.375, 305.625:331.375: 0.44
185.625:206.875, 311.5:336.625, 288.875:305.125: 0.21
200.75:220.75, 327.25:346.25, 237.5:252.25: -0.66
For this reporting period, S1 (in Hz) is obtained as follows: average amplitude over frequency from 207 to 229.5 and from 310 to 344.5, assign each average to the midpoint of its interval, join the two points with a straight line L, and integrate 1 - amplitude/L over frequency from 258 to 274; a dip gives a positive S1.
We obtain 2.6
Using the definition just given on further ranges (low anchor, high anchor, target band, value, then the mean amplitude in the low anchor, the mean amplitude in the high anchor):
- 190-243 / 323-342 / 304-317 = 0.0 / 16.2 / 17.3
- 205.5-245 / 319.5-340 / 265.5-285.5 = 2.0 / 15.7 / 17.3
